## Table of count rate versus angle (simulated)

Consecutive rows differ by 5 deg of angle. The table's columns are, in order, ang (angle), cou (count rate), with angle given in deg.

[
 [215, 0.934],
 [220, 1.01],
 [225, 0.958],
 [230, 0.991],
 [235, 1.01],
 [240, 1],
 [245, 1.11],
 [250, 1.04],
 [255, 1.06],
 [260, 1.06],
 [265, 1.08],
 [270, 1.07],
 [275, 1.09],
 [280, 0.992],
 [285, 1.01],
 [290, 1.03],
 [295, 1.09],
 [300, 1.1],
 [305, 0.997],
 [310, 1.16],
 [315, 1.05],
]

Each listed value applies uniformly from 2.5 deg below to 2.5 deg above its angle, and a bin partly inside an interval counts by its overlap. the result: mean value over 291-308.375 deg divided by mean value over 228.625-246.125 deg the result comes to 1.0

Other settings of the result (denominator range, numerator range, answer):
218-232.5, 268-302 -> 1.07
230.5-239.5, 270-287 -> 1.03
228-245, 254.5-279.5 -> 1.05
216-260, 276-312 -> 1.03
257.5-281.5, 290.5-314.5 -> 1.02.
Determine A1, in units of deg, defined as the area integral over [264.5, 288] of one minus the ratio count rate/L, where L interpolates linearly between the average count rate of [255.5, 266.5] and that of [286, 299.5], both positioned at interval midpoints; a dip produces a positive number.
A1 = 0.4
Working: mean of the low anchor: 1.07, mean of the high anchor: 1.06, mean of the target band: 1.05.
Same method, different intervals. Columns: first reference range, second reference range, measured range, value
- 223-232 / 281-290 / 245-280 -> -2.4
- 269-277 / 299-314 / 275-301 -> 0.9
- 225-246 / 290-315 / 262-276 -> -0.4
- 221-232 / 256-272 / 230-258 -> -0.5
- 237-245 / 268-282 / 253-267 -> -0.3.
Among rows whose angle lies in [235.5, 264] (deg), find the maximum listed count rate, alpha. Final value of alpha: 1.11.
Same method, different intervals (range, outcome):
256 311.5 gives 1.16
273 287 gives 1.09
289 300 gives 1.1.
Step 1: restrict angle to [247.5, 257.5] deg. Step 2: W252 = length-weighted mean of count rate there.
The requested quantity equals 1.05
